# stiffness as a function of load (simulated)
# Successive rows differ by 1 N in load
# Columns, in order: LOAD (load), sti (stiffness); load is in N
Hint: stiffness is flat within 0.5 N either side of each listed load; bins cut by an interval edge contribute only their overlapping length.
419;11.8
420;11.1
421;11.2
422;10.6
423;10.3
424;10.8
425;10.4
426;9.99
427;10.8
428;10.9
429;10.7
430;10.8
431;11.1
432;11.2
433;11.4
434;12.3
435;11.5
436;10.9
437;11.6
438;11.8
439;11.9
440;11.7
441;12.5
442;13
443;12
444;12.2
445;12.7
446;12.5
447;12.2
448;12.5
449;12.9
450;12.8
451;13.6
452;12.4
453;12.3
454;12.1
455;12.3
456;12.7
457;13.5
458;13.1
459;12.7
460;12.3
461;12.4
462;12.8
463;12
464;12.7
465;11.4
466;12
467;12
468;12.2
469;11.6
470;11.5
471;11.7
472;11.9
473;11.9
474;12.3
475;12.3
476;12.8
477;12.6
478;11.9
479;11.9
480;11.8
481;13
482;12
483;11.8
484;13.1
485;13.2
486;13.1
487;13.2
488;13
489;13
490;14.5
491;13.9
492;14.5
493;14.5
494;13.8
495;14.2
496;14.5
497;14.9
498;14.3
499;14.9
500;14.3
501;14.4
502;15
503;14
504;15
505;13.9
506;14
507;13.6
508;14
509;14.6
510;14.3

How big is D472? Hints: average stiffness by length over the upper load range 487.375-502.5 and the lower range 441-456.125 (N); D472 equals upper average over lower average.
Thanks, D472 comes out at 1.1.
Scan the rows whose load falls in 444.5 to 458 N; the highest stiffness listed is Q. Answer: 13.6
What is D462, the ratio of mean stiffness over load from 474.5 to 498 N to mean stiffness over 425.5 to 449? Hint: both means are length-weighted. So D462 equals 1.1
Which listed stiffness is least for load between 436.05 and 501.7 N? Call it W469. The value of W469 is 11.4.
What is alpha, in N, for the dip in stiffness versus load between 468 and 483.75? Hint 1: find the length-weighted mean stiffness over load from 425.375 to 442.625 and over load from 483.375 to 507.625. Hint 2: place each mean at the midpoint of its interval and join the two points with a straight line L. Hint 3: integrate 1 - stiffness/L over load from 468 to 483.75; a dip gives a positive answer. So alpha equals 1.3 N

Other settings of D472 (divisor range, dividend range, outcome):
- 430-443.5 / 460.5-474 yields 1.02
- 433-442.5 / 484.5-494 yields 1.15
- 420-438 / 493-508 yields 1.30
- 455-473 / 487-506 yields 1.16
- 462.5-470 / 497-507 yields 1.21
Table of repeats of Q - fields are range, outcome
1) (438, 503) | 15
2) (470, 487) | 13.2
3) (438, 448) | 13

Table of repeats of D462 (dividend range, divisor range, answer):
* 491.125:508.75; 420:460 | 1.21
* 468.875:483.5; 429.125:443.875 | 1.03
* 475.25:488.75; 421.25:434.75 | 1.15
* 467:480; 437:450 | 0.98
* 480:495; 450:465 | 1.06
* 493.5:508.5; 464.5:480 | 1.19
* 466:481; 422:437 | 1.10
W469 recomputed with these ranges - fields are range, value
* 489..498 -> 13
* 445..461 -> 12.1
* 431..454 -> 10.9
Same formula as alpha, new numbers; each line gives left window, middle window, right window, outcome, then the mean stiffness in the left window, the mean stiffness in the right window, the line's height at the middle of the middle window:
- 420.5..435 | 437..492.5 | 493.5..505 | 0.94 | 10.9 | 14.5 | 12.7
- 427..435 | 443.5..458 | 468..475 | -1.40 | 11.2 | 11.9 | 11.5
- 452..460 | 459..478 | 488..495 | 1.39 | 12.6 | 14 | 13.1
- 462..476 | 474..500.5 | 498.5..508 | -0.13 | 12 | 14.3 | 13.2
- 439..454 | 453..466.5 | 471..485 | -0.07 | 12.5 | 12.3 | 12.4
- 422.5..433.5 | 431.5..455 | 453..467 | -1.25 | 10.8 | 12.4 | 11.6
